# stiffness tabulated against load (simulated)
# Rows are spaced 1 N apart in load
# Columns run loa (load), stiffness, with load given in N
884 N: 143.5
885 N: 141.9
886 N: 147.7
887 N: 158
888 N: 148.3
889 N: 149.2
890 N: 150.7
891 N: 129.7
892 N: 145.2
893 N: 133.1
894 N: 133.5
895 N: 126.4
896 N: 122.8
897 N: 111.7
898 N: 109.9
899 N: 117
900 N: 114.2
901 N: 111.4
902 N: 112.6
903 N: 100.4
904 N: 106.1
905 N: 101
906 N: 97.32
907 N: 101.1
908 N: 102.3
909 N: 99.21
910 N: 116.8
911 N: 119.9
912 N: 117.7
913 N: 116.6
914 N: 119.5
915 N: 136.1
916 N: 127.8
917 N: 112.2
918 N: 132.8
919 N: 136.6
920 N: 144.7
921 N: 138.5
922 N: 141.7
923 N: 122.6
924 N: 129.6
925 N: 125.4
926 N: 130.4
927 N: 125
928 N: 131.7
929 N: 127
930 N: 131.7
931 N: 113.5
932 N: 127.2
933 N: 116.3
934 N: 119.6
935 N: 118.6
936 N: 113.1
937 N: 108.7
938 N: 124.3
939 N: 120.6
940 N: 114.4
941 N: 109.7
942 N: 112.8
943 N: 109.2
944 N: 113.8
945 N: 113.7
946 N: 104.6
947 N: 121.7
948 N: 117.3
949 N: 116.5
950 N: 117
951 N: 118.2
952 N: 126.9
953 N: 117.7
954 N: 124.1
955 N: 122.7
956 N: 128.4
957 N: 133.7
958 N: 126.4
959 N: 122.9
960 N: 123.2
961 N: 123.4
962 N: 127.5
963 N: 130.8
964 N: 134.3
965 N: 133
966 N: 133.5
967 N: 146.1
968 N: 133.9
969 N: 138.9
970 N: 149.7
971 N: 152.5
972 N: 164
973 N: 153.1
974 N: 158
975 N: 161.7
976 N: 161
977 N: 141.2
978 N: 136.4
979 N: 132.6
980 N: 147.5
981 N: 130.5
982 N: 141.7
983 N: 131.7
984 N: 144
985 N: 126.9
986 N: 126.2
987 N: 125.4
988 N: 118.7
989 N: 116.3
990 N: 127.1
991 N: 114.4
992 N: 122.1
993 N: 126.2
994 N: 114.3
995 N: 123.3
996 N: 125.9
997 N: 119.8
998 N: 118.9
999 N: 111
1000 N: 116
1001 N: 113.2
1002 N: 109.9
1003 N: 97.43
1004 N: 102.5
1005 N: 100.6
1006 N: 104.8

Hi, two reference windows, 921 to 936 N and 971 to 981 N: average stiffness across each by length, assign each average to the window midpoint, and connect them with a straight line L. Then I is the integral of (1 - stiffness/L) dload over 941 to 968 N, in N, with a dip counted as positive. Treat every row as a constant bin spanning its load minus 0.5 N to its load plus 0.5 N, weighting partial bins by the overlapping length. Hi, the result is 3.1 N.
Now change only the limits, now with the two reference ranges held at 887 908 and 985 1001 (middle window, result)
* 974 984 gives -1.9 N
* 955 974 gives -2.5 N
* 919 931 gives -1.0 N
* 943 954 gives 0.4 N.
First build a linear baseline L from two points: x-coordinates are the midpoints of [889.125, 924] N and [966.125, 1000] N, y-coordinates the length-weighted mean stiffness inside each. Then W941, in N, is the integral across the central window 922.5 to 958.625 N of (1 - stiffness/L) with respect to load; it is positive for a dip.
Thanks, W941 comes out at 1.88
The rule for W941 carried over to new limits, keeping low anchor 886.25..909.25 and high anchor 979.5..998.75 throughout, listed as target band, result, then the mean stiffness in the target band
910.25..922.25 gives -0.56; 128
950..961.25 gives 0.04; 124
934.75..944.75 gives 0.75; 114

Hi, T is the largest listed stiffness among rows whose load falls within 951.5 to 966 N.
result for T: 134.3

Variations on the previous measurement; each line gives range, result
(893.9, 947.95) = 144.7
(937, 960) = 133.7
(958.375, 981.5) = 164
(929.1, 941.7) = 131.7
